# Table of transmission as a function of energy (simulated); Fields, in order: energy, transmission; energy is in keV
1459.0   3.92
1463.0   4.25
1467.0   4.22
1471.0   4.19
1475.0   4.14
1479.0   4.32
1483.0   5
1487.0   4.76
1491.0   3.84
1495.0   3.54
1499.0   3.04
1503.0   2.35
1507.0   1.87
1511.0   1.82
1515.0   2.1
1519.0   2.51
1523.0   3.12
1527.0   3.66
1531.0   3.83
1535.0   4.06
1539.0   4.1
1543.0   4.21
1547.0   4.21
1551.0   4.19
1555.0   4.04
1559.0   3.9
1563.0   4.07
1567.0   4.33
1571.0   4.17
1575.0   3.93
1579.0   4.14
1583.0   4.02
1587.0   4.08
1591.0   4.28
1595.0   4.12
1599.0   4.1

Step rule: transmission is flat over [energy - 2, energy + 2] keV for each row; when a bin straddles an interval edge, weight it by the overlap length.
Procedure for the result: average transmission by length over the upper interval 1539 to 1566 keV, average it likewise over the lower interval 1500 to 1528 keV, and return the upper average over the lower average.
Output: 1.67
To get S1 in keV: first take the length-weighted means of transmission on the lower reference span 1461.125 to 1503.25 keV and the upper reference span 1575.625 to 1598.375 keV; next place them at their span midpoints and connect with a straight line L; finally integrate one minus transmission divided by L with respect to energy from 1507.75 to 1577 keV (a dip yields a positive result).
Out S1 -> 7.7 keV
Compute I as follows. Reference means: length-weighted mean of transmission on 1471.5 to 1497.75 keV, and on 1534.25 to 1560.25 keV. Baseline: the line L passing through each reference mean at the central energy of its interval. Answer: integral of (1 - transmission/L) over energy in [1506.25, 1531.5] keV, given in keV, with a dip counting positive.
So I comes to 9.0 keV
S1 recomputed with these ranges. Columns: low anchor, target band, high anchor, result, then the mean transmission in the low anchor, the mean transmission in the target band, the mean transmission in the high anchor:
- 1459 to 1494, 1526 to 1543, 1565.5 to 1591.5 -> 0.9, 4.29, 3.96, 4.12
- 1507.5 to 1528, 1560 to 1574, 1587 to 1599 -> -2.1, 2.54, 4.15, 4.16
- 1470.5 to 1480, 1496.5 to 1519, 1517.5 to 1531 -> 8.1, 4.21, 2.29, 3.23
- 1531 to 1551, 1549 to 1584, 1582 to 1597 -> 0.3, 4.12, 4.09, 4.13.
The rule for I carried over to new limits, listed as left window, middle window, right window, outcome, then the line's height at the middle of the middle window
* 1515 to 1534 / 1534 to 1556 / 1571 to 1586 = -3.9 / 3.52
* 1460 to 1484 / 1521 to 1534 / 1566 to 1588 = 1.9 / 4.2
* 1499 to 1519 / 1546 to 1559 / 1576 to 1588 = -3.2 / 3.31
